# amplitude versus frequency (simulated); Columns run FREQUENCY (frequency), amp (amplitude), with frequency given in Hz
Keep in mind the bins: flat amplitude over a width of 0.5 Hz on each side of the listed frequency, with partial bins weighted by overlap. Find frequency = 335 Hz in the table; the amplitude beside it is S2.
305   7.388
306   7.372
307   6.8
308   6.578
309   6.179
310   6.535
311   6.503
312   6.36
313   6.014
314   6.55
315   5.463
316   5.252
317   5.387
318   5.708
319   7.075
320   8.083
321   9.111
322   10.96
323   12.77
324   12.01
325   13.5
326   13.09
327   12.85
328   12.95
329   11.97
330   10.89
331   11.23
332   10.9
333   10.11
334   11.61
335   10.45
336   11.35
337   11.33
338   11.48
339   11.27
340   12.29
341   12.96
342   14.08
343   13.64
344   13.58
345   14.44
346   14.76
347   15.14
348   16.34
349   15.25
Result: 10.45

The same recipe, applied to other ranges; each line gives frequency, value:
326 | 13.09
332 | 10.9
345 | 14.44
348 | 16.34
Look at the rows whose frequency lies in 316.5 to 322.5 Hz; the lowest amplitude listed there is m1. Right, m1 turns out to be 5.387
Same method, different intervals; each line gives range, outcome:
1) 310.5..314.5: 6.014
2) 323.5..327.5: 12.01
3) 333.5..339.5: 10.45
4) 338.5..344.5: 11.27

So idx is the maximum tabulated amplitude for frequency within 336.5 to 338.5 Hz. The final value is 11.48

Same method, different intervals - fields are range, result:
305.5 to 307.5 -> 7.372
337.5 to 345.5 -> 14.44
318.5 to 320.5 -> 8.083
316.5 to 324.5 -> 12.77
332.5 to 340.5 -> 12.29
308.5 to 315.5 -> 6.55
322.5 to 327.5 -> 13.5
